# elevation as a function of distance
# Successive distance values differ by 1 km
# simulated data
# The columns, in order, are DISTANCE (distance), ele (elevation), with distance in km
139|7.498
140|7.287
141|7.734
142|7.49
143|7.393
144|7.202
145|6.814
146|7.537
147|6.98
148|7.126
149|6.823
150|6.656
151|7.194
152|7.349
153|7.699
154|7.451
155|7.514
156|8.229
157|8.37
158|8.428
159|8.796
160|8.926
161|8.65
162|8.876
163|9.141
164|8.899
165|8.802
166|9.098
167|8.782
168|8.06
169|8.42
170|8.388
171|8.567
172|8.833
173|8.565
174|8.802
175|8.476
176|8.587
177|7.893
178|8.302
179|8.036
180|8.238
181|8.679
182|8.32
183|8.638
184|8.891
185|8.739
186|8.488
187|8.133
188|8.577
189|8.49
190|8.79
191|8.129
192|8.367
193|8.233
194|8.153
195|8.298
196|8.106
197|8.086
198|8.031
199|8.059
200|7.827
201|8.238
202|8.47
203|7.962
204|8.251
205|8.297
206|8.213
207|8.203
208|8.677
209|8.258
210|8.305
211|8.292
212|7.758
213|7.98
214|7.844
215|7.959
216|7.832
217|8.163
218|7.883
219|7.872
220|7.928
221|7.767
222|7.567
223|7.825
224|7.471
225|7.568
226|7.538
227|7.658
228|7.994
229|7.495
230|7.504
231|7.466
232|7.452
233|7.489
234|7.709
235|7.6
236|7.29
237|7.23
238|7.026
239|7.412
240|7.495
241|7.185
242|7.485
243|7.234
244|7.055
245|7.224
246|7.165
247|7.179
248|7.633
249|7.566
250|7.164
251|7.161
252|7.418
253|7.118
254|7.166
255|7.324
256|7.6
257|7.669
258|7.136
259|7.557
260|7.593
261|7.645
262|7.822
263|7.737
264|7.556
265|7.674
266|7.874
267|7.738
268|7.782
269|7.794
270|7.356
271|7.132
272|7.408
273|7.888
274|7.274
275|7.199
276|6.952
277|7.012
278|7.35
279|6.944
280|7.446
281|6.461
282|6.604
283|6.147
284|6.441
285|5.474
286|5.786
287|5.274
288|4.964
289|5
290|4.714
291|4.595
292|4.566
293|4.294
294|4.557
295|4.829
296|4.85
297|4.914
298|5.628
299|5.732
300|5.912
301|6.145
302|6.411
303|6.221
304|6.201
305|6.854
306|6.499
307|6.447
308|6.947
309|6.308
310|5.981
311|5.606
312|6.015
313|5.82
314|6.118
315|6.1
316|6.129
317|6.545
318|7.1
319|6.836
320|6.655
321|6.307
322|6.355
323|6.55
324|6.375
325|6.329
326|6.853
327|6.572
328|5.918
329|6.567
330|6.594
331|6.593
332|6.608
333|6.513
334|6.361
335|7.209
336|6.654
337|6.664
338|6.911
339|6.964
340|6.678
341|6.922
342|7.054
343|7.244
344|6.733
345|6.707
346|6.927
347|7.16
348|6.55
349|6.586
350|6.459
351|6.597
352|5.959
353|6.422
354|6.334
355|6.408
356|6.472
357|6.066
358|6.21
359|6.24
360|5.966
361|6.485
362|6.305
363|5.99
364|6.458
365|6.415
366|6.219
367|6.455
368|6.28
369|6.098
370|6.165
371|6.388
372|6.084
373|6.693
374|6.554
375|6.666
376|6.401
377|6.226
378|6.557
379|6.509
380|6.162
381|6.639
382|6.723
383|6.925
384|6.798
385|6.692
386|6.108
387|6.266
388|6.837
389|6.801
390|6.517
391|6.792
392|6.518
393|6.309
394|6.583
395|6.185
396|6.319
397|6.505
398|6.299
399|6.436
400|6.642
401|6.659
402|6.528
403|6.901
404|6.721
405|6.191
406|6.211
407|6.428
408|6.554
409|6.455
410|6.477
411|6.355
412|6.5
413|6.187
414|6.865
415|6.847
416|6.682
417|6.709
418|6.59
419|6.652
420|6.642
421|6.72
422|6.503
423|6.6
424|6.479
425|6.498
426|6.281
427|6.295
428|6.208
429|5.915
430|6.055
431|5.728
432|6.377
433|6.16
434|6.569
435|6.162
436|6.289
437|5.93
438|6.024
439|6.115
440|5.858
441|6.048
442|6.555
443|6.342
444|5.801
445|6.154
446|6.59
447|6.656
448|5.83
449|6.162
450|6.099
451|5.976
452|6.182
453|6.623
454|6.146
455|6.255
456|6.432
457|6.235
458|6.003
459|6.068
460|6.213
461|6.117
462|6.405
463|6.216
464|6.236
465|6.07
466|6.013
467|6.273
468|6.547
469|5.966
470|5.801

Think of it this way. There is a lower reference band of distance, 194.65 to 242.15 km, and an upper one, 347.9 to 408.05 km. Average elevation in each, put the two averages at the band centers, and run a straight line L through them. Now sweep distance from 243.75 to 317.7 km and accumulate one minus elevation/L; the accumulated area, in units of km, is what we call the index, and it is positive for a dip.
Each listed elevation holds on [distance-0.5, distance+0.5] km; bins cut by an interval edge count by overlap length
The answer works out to 7.23 km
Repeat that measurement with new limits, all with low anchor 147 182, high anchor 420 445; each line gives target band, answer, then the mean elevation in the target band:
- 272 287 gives 1.3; 6.75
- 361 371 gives 0.7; 6.28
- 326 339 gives 0.7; 6.62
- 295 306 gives 2.1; 5.87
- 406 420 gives -0.4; 6.55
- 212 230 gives 0.1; 7.78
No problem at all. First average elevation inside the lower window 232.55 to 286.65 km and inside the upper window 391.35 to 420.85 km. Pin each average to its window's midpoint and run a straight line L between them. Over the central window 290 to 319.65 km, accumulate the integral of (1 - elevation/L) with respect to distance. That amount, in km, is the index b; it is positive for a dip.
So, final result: 5.0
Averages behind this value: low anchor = 7.26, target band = 5.85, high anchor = 6.52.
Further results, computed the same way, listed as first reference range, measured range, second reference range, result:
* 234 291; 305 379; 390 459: 2.8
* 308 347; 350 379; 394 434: 0.8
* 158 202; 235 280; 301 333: -0.6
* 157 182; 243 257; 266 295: -0.7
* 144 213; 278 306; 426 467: 6.3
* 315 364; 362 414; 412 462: -0.3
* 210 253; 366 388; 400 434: 0.8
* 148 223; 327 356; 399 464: 1.6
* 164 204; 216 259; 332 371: 1.8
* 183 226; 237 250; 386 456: 0.9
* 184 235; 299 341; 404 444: 4.2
